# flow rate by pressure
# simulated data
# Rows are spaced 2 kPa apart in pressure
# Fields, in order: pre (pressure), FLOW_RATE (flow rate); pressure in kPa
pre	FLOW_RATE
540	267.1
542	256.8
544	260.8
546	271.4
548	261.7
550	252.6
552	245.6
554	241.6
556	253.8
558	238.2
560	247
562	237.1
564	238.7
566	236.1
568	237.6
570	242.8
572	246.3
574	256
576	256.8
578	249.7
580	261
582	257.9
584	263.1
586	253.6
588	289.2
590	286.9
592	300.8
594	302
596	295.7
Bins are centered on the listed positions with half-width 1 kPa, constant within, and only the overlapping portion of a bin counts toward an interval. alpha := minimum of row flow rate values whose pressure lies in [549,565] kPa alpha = 237.1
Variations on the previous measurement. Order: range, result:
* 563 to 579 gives 236.1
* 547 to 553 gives 245.6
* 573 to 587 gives 249.7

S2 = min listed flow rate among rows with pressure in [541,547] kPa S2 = 256.8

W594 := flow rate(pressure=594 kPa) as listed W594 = 302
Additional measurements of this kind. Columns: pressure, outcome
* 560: 247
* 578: 249.7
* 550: 252.6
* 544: 260.8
